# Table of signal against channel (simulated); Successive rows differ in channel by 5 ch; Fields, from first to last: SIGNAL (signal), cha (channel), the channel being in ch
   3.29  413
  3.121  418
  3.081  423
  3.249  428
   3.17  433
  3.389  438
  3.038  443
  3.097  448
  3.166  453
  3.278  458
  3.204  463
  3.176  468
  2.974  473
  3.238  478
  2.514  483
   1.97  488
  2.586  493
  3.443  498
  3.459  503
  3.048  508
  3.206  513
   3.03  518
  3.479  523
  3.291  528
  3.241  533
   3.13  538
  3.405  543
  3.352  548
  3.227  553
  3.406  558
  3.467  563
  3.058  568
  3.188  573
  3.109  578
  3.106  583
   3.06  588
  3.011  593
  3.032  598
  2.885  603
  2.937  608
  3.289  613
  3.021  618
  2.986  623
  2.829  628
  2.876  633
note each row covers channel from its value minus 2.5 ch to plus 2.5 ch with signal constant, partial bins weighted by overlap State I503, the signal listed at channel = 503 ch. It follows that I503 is 3.459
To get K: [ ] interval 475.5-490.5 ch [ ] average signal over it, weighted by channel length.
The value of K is 2.57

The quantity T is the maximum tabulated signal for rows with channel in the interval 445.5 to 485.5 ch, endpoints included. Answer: 3.278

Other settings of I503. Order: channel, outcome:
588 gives 3.06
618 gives 3.021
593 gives 3.011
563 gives 3.467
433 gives 3.17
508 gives 3.048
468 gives 3.176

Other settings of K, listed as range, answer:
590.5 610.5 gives 2.97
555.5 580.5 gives 3.25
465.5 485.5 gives 2.98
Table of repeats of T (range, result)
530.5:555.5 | 3.405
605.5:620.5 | 3.289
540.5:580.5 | 3.467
